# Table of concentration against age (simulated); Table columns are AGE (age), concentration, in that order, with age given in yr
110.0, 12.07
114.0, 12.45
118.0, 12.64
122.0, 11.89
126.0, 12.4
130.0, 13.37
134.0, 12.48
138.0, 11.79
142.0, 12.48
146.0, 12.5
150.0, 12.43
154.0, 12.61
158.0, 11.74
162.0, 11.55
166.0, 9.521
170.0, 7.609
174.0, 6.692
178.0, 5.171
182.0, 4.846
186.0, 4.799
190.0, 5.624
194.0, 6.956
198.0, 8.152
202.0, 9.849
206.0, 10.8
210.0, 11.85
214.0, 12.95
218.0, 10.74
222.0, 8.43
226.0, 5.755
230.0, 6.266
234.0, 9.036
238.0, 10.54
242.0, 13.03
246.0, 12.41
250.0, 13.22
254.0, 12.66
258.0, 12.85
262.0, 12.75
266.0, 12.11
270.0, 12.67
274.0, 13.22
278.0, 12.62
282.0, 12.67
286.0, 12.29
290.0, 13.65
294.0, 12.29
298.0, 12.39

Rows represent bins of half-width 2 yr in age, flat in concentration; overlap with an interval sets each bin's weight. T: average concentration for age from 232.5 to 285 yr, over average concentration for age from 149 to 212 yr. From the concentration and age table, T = 1.42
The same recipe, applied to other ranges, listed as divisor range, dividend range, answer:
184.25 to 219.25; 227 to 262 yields 1.23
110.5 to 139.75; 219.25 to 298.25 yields 0.93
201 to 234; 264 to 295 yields 1.33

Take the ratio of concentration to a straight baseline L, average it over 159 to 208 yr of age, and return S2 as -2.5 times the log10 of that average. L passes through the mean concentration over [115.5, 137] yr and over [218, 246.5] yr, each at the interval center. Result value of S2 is 0.36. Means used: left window 12.5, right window 9.29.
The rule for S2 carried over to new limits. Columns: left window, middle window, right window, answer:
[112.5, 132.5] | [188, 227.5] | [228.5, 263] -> 0.274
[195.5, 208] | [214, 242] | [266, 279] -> 0.173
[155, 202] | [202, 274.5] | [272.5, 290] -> -0.044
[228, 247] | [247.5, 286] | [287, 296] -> -0.100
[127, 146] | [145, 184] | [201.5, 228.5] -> 0.241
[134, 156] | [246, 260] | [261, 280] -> -0.018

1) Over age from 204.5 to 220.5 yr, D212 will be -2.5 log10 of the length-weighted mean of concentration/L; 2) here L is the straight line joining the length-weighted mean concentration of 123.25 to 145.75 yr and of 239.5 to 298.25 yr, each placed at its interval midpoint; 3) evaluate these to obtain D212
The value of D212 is 0.10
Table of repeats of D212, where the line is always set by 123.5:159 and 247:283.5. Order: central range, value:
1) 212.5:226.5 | 0.282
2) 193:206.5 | 0.378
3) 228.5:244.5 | 0.267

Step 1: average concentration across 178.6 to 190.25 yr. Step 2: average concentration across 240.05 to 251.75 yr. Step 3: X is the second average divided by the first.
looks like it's 2.6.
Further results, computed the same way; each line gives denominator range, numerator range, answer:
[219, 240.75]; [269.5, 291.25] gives 1.55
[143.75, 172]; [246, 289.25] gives 1.14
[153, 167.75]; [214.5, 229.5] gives 0.76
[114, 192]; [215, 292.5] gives 1.12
